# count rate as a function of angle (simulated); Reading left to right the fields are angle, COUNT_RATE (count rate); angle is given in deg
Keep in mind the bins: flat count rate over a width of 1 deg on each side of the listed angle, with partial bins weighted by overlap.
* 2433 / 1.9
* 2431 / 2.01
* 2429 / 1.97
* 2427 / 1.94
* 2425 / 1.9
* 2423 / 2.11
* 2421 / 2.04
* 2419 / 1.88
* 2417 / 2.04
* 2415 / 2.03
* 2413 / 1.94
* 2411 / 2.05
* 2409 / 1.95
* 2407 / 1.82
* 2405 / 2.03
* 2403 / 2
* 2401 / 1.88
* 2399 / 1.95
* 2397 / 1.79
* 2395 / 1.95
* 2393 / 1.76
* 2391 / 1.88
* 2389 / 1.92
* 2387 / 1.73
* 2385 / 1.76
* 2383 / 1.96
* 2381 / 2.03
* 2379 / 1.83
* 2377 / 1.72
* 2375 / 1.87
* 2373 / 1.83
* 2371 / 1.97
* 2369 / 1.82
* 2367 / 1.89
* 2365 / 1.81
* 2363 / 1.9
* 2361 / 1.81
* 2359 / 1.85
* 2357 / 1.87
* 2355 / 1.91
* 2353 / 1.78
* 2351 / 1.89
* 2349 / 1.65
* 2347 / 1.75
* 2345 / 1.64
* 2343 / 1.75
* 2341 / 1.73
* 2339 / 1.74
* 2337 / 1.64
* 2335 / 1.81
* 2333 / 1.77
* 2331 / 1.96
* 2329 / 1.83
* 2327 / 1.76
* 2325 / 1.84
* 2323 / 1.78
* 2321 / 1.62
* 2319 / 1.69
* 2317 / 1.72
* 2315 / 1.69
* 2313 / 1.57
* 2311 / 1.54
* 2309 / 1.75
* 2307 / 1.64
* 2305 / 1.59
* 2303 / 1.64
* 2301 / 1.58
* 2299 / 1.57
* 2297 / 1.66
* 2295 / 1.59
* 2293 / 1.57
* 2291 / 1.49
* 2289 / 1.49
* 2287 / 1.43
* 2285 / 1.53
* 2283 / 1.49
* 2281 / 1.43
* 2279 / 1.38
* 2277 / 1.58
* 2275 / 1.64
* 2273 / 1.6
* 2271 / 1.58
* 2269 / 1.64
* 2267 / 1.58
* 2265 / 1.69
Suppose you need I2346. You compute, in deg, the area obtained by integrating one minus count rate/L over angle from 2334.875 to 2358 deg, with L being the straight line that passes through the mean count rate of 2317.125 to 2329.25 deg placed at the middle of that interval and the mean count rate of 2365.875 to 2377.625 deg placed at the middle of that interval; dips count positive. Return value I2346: 0.5 deg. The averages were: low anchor 1.75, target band 1.76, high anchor 1.85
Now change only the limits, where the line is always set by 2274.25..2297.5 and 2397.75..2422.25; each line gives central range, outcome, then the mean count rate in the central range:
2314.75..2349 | -1.3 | 1.75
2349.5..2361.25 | -0.5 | 1.85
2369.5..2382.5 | -0.2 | 1.88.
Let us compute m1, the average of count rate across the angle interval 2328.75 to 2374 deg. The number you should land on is 1.81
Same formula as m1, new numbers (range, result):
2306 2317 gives 1.65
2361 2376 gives 1.87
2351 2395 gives 1.86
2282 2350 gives 1.66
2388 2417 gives 1.93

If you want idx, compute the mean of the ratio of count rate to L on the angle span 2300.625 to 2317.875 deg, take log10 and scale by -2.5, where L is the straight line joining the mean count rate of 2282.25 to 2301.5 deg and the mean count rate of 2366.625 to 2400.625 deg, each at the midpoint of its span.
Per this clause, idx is -0.02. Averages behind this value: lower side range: 1.54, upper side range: 1.86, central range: 1.64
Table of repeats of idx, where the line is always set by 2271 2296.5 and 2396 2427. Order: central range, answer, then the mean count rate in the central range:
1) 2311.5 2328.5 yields -0.038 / 1.71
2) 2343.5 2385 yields -0.022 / 1.84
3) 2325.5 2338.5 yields -0.067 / 1.79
